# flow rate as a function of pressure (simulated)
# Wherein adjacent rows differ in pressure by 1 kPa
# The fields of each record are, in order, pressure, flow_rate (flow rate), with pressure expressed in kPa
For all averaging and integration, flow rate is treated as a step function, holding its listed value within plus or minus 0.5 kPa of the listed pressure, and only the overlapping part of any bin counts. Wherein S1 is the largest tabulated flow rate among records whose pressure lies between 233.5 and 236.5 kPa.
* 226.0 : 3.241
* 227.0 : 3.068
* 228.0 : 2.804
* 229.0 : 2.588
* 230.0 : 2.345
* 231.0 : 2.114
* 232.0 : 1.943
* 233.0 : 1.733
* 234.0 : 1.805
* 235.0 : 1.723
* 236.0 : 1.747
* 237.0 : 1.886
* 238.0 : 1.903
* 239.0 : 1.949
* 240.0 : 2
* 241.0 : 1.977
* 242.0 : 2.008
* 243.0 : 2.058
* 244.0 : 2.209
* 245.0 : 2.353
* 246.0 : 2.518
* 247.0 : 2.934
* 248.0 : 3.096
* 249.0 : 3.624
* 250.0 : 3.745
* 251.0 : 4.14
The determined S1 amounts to 1.805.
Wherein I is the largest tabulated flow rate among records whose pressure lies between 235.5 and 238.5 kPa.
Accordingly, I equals 1.903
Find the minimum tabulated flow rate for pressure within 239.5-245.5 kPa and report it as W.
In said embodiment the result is 1.977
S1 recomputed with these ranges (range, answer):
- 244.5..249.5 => 3.624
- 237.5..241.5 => 2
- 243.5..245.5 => 2.353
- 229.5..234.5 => 2.345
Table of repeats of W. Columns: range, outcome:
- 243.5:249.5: 2.209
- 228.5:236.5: 1.723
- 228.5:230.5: 2.345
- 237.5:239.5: 1.903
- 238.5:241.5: 1.949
